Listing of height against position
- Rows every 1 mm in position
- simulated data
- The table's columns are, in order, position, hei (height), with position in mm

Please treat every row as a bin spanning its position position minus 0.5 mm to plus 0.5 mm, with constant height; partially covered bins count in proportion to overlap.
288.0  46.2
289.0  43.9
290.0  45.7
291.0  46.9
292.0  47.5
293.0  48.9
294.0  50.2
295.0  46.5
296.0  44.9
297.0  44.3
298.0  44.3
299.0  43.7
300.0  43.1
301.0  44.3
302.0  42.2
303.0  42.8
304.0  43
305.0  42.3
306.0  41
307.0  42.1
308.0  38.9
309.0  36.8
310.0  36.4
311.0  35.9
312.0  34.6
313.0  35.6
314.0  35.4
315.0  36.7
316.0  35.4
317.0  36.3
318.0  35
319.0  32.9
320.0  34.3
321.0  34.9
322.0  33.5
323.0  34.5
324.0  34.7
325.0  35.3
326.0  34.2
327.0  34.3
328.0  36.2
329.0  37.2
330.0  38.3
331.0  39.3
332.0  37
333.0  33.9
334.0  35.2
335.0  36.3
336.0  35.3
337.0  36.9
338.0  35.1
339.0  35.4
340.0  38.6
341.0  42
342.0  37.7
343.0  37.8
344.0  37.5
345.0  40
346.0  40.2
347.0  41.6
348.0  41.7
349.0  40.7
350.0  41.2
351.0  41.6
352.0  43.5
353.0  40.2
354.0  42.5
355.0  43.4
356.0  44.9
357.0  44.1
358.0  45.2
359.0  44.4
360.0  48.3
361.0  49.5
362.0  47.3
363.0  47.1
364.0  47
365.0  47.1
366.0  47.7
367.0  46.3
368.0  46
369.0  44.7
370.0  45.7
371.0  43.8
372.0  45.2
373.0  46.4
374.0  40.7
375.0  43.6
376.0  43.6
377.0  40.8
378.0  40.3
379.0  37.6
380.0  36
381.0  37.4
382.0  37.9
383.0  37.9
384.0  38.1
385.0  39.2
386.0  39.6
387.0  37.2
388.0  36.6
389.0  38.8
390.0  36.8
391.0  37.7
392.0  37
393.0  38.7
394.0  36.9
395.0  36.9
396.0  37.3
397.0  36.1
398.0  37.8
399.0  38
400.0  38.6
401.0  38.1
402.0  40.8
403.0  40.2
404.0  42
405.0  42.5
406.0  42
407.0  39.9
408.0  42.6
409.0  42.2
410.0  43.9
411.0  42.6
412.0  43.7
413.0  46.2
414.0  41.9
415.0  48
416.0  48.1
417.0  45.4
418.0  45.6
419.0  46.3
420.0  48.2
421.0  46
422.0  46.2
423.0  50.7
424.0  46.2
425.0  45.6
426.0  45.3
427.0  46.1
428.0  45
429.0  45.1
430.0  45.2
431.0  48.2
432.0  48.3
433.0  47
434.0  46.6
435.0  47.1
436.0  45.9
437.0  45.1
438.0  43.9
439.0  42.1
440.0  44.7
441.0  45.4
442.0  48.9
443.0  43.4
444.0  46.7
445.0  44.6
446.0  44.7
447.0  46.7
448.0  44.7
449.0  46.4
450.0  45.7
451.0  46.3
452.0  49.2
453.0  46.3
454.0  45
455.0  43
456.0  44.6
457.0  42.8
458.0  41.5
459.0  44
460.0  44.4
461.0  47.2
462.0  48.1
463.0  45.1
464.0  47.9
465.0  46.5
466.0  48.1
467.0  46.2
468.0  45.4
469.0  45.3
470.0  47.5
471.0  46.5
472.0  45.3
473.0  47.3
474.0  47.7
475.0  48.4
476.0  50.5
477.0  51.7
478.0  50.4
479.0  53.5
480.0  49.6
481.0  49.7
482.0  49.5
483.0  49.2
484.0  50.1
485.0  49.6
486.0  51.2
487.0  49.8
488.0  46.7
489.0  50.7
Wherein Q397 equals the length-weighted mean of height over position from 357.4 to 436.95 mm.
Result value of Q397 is 43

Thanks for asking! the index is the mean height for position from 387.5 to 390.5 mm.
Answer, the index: 37.4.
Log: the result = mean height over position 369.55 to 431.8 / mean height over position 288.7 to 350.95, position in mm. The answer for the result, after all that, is 1.07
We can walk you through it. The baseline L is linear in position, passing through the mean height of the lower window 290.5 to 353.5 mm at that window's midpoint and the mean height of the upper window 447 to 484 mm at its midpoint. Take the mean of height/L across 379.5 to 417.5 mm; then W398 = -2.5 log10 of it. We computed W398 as 0.09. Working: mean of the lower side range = 39.1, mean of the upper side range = 47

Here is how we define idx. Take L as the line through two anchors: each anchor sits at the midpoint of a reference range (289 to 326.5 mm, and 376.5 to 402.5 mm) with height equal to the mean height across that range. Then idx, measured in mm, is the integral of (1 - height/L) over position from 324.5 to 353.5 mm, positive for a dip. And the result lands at 0.8 mm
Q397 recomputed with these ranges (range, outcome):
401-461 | 45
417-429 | 46.4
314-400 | 39.6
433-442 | 45.4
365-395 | 40.7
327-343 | 36.9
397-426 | 43.4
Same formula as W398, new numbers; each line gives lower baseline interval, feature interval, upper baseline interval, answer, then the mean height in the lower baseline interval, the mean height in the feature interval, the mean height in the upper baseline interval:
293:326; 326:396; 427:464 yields 0.03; 39.2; 40.5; 45.6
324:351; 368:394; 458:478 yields 0.02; 37.7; 40.1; 47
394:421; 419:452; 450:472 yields -0.05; 42.1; 46.1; 45.7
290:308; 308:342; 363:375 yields 0.24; 44.5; 35.9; 45.5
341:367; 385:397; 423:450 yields 0.18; 43.3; 37.6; 45.8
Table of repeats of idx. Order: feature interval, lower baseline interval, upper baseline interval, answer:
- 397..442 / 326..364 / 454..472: -0.69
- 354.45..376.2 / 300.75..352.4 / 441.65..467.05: -2.95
